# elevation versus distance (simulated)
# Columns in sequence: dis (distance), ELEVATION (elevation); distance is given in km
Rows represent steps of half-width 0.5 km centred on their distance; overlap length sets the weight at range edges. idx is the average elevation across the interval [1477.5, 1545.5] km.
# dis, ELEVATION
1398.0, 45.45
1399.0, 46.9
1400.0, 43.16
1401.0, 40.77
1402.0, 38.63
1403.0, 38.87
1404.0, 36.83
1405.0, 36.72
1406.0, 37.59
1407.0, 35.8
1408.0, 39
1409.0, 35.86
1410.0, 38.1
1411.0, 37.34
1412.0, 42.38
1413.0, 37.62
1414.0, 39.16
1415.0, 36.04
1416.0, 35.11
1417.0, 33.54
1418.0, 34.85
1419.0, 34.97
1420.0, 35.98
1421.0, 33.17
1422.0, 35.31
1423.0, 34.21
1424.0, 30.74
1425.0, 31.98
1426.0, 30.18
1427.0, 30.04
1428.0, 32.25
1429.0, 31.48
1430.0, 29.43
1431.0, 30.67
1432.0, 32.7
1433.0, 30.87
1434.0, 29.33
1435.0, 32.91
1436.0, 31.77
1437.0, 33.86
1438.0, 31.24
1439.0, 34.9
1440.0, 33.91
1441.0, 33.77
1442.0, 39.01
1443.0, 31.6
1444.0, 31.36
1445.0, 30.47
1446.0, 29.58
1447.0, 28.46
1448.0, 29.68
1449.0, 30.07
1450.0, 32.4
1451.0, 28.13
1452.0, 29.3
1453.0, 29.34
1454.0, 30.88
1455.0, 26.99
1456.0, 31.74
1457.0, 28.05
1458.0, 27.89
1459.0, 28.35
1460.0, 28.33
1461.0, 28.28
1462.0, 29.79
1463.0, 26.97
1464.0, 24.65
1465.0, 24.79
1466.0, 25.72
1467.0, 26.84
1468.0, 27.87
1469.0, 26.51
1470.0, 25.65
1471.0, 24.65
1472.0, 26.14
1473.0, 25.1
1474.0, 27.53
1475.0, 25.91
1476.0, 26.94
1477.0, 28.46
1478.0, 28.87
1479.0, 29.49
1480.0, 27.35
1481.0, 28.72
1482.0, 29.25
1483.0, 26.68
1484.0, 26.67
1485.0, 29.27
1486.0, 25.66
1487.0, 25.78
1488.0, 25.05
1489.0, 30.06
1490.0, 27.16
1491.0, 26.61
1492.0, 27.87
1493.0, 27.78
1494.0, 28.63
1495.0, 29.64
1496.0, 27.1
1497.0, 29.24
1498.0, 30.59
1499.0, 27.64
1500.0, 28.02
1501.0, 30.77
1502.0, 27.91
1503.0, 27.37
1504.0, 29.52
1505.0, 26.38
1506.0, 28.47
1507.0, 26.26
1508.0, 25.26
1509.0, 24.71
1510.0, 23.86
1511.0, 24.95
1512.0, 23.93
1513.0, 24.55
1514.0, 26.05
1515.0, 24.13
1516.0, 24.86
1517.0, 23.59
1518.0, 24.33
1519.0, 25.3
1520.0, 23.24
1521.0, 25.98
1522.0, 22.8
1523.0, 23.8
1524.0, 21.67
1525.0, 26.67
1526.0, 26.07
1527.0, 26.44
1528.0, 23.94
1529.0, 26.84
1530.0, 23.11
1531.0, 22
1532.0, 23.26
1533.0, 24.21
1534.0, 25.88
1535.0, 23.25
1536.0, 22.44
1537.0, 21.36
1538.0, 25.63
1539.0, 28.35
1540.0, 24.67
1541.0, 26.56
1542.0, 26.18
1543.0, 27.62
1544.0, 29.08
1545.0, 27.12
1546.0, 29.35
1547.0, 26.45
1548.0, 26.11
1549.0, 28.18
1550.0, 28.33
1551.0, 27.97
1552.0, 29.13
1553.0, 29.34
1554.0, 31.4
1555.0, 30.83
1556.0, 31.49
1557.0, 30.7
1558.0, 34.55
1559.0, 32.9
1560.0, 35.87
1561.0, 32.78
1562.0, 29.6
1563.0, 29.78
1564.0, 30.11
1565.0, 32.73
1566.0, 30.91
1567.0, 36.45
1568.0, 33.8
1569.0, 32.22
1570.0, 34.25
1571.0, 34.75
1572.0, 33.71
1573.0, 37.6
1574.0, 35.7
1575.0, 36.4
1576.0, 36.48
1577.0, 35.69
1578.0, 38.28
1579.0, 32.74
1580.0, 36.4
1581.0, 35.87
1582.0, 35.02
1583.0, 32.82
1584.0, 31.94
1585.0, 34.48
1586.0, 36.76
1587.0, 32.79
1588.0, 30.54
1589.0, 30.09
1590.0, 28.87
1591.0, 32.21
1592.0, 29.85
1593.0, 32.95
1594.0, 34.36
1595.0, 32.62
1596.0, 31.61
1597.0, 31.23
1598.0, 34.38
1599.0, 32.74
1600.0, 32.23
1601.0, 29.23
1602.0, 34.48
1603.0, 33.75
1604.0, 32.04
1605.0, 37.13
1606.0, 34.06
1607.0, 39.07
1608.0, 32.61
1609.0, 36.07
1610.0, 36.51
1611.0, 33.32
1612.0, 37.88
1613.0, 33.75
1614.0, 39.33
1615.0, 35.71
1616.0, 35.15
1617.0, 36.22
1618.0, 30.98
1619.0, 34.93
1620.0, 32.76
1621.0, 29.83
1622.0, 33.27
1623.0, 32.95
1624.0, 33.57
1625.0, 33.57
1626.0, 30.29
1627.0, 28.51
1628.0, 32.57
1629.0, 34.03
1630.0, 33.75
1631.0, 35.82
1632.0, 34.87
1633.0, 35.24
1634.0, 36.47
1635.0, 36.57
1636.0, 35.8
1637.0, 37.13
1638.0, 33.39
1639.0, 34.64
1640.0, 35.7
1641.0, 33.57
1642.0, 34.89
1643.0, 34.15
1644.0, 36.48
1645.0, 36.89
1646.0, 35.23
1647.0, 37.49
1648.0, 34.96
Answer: 26.2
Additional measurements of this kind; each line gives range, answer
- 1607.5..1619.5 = 35.2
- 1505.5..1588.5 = 28.9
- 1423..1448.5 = 31.7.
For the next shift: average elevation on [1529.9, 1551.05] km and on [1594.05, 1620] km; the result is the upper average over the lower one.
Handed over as 1.33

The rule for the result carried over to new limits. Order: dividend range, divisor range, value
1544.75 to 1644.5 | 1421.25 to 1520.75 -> 1.17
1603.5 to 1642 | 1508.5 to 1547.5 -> 1.38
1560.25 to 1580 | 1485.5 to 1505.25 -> 1.22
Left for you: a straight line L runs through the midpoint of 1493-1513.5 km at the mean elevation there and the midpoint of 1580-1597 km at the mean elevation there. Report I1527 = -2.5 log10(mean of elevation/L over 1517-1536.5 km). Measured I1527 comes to 0.18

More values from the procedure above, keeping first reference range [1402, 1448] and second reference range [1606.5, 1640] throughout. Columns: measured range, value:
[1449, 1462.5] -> 0.17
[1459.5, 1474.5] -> 0.27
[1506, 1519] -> 0.35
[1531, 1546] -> 0.32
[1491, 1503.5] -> 0.20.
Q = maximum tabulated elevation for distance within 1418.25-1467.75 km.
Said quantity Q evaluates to 39.01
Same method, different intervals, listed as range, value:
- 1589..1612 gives 39.07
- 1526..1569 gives 36.45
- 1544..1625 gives 39.33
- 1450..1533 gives 32.4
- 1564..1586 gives 38.28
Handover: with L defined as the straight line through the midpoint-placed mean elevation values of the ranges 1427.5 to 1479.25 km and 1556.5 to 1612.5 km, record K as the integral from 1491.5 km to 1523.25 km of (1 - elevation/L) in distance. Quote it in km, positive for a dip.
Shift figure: 4.8 km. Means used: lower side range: 29.4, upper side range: 33.6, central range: 26.4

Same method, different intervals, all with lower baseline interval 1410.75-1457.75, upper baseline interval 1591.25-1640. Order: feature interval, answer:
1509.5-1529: 5.04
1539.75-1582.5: 2.21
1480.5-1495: 2.35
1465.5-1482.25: 2.92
